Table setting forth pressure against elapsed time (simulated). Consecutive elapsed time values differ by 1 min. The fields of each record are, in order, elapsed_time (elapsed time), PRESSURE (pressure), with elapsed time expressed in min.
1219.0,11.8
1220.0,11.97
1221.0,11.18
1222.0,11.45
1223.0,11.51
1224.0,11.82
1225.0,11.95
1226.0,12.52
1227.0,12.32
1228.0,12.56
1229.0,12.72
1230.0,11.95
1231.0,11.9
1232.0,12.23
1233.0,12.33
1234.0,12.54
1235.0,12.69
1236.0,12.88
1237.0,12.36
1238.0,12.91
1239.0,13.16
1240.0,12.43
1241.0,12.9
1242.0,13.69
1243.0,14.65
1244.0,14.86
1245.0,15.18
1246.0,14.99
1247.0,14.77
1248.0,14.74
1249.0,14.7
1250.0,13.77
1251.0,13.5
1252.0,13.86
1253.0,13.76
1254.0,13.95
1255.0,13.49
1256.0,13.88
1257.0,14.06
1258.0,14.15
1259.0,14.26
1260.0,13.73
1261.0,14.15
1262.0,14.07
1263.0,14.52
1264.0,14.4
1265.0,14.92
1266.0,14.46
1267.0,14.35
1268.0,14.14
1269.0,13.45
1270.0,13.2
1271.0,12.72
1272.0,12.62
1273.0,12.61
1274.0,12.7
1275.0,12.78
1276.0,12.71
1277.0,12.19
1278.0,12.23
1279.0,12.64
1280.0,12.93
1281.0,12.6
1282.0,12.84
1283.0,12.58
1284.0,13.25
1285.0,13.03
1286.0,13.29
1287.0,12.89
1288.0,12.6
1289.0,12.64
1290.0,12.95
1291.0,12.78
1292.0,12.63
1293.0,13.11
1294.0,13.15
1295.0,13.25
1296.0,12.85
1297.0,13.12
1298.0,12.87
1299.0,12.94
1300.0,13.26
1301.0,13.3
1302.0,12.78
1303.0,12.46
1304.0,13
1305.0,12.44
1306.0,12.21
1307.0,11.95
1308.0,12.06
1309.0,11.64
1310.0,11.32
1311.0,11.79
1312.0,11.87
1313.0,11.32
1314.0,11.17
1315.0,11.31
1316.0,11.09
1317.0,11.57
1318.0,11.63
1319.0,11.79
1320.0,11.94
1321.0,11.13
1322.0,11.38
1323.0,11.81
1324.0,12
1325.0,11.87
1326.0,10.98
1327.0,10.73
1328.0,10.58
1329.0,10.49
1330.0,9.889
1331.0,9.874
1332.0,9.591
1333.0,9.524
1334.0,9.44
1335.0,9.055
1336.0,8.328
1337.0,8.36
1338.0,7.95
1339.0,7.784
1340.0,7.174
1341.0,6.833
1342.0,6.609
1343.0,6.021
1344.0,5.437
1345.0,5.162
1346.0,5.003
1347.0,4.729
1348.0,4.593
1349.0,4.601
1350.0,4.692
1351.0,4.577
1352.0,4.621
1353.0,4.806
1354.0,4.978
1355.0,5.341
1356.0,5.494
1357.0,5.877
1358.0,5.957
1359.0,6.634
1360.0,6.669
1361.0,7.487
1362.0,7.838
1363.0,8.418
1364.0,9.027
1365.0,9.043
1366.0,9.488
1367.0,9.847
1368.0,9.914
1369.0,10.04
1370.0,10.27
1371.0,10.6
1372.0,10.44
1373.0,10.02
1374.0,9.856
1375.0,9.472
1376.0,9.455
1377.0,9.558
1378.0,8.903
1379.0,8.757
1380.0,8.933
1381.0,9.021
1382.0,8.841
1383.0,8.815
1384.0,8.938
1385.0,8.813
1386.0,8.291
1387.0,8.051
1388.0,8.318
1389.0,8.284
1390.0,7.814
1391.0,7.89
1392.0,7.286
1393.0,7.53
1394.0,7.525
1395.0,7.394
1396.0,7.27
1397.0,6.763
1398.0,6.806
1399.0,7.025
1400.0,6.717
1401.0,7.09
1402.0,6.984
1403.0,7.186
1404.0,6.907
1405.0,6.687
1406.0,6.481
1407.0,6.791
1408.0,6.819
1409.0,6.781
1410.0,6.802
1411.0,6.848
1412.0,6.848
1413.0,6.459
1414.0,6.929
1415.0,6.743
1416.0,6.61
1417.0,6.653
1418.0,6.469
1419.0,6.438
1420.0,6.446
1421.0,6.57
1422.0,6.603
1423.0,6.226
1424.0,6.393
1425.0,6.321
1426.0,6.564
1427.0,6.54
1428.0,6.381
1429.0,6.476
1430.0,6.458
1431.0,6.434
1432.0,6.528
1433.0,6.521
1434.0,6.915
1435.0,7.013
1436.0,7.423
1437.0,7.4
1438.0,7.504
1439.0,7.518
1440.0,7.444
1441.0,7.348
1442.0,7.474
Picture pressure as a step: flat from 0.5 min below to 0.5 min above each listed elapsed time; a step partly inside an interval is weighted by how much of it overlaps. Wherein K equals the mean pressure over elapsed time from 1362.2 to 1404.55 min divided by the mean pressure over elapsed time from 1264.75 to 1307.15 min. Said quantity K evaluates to 0.7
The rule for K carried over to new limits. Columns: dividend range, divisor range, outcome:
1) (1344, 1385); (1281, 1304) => 0.59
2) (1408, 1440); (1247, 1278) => 0.49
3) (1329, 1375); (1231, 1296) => 0.56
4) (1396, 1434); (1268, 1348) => 0.59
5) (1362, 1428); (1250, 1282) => 0.58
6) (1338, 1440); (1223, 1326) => 0.56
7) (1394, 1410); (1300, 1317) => 0.58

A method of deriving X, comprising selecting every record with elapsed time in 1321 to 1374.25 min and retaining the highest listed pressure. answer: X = 12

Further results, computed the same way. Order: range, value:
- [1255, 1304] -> 14.92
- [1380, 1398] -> 9.021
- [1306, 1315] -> 12.21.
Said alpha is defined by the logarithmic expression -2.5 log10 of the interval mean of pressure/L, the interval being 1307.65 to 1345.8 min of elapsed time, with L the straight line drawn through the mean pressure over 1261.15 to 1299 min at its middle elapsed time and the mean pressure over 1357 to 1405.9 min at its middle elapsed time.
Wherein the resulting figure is 0.11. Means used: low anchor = 13.1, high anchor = 8.27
